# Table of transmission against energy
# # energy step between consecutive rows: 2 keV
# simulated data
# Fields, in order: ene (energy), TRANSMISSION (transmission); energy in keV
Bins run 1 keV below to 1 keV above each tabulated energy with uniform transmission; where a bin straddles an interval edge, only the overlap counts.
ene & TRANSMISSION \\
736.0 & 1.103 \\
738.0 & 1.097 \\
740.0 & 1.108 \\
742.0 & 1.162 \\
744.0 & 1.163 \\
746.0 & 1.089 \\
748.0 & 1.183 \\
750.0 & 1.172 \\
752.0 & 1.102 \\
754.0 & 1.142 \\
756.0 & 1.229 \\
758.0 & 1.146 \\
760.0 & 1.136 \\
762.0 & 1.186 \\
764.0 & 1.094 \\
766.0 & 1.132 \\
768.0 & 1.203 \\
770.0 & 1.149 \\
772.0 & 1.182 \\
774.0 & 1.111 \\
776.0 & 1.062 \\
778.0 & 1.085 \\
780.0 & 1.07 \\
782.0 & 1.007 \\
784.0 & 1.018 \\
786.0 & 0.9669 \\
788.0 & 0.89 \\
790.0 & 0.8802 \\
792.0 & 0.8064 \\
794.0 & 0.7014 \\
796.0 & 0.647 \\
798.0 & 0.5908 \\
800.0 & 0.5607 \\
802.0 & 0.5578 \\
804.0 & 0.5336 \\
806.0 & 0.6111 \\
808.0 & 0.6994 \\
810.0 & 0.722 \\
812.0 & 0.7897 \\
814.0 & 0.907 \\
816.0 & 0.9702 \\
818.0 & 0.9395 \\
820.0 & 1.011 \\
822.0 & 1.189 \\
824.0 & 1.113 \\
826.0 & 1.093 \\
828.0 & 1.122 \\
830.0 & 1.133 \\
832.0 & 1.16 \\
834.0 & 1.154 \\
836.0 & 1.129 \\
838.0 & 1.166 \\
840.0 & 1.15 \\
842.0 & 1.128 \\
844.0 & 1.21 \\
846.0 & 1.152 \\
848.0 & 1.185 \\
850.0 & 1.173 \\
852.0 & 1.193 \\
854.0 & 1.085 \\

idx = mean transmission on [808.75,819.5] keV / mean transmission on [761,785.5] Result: 0.8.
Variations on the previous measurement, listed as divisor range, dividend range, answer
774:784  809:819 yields 0.82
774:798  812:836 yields 1.16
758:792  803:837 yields 0.90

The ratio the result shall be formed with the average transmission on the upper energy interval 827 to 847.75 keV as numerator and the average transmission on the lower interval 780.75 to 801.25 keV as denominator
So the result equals 1.4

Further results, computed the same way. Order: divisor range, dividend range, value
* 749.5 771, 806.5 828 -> 0.82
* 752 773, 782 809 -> 0.64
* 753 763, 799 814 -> 0.56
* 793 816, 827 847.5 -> 1.70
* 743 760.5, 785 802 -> 0.65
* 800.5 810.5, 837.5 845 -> 1.89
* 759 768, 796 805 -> 0.50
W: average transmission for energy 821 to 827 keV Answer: 1.13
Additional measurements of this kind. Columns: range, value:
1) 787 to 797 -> 0.785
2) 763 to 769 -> 1.14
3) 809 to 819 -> 0.866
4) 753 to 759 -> 1.17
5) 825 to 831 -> 1.12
